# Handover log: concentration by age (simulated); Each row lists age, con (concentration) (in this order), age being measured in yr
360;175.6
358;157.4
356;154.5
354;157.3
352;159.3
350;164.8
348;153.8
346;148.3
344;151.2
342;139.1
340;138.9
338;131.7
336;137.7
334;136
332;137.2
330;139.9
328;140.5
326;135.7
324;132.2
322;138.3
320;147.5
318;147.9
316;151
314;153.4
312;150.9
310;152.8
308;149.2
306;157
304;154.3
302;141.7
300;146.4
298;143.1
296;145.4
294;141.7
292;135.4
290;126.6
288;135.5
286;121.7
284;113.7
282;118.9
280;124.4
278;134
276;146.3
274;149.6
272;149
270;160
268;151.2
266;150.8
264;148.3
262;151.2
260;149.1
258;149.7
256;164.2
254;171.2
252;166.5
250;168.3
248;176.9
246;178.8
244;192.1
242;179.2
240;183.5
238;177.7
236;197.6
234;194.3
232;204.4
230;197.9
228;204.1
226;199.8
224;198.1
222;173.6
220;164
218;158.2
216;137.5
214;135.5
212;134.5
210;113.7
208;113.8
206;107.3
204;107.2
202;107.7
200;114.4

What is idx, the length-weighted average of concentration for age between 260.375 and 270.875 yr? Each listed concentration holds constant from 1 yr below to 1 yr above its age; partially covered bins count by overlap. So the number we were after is 152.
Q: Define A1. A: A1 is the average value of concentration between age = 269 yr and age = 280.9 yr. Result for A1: 144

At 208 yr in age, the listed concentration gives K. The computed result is 113.8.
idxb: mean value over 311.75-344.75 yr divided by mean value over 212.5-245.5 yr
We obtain 0.8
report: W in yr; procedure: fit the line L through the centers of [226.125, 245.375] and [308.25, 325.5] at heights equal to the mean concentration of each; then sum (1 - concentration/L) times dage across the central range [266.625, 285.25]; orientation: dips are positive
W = 3.4 yr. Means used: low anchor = 192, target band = 139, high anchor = 147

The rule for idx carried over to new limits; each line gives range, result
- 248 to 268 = 158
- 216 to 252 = 183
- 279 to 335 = 140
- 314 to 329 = 143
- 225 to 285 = 165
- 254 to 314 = 144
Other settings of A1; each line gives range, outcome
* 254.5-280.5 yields 149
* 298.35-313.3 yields 150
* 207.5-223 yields 142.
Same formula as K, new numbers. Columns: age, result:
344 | 151.2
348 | 153.8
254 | 171.2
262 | 151.2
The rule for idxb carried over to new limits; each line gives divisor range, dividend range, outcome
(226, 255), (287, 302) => 0.75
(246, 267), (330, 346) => 0.87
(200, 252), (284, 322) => 0.88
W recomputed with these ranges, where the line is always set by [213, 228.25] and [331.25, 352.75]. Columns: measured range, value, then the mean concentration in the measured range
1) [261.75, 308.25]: 4.6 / 141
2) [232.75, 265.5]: -1.5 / 172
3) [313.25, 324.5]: 0.3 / 145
